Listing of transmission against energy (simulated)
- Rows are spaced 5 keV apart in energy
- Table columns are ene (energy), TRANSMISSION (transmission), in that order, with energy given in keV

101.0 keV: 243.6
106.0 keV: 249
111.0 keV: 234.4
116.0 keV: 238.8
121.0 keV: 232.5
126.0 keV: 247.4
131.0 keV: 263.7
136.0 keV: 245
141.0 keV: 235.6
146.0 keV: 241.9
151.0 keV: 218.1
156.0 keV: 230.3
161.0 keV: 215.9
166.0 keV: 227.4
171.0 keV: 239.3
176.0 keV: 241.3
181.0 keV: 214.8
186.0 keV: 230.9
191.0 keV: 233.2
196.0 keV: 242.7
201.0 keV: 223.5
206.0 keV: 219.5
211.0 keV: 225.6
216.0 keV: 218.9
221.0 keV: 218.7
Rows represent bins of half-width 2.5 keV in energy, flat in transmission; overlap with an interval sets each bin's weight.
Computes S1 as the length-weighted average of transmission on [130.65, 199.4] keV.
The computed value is 233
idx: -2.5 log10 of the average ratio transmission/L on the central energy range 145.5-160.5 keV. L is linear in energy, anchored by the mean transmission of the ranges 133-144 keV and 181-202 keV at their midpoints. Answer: 0.06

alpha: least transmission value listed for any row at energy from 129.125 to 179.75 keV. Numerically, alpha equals 215.9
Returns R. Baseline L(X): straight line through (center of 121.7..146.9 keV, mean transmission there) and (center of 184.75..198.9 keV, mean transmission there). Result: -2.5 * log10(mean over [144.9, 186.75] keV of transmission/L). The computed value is 0.055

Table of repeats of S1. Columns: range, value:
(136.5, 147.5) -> 240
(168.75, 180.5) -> 236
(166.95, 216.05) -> 229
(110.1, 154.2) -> 240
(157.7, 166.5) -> 221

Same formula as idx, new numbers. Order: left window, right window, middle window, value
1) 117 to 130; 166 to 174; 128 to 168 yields 0.018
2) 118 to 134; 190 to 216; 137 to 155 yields 0.044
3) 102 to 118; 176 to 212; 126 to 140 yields -0.060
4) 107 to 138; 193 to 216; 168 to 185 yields 0.005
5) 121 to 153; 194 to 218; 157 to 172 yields 0.041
